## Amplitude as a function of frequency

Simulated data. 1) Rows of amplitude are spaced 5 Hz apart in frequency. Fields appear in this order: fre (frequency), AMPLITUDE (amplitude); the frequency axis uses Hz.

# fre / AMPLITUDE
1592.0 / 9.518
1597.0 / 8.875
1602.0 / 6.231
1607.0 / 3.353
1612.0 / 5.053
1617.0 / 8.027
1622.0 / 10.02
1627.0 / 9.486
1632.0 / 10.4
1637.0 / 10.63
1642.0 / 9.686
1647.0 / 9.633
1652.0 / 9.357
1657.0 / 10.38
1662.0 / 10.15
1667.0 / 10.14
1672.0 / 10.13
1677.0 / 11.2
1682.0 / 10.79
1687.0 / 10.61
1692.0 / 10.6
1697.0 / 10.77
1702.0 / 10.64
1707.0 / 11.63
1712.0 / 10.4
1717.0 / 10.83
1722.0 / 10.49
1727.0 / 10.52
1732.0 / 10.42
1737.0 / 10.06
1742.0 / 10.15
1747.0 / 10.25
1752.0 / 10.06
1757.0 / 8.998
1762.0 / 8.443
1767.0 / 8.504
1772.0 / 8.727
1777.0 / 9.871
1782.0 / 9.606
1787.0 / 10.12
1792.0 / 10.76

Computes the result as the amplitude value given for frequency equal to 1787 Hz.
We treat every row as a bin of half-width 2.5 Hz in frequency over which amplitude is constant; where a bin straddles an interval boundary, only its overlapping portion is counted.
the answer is 10.12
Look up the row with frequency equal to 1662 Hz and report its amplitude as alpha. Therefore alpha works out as 10.15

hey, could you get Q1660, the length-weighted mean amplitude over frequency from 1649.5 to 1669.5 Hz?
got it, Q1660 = 10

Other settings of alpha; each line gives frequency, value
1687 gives 10.61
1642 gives 9.686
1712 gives 10.4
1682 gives 10.79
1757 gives 8.998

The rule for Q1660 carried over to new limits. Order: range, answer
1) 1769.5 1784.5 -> 9.4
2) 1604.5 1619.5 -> 5.48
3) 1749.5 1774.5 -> 8.95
